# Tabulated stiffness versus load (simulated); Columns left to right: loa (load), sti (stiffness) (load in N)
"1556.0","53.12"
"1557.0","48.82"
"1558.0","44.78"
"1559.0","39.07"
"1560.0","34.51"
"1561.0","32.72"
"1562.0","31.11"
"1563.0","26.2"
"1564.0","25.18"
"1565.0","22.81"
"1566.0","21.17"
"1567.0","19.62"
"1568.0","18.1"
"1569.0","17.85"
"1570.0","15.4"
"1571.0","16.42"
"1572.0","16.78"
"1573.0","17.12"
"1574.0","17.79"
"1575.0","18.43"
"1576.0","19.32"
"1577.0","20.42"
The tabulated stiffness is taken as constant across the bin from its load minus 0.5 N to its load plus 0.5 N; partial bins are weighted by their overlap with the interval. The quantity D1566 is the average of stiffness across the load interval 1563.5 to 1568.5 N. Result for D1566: 21.4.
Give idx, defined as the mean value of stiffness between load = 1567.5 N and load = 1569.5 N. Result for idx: 18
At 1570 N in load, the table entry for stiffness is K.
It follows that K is 15.4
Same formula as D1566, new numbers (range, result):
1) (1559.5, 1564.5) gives 29.9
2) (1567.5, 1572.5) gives 16.9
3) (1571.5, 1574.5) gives 17.2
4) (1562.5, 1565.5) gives 24.7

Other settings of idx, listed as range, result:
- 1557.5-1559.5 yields 41.9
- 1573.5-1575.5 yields 18.1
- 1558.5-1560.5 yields 36.8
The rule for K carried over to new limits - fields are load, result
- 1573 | 17.12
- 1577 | 20.42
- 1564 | 25.18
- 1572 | 16.78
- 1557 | 48.82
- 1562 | 31.11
